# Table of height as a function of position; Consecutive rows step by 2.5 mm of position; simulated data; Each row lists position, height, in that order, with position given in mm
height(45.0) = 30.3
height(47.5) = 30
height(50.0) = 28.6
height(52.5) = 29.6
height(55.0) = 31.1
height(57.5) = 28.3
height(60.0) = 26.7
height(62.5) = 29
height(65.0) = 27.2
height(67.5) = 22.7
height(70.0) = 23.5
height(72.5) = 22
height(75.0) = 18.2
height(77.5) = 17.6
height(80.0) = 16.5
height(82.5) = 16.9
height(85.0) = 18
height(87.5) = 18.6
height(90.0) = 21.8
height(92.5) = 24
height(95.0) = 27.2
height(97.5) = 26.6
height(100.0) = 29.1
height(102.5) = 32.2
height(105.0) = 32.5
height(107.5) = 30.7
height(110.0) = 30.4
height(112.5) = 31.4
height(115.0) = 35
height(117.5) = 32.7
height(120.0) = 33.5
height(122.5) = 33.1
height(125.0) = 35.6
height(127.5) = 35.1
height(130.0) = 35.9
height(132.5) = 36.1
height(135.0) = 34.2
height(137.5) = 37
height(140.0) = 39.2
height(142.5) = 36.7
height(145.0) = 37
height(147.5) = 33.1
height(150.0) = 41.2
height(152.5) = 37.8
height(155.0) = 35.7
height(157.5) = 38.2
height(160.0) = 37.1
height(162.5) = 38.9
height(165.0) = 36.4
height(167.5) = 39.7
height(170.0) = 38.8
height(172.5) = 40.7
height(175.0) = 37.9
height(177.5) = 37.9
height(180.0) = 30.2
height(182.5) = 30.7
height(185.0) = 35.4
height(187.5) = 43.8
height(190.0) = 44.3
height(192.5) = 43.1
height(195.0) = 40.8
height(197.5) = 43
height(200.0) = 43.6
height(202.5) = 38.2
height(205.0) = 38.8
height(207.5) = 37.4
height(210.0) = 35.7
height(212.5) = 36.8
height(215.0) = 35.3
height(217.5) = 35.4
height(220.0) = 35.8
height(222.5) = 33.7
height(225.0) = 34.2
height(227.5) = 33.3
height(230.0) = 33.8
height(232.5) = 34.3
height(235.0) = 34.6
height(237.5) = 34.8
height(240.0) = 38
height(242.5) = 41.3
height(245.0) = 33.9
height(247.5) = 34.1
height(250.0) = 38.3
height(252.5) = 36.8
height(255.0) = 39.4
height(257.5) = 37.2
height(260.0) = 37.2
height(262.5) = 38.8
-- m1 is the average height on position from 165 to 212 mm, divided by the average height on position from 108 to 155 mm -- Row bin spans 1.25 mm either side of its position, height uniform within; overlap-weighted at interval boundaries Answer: 1.1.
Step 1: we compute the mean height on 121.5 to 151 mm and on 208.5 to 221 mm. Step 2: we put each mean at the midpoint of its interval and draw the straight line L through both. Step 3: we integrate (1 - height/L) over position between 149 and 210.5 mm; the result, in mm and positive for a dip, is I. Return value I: -4.5 mm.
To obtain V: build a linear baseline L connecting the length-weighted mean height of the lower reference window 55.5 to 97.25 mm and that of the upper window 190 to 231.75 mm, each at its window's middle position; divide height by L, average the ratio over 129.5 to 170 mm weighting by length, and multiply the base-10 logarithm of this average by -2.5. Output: -0.21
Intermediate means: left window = 22.6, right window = 37.6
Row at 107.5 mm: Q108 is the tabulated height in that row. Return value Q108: 30.7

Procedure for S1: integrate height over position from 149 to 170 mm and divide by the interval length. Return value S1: 38.1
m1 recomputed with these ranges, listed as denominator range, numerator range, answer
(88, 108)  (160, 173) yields 1.40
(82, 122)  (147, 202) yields 1.39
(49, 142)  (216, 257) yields 1.26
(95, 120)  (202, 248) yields 1.15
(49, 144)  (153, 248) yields 1.31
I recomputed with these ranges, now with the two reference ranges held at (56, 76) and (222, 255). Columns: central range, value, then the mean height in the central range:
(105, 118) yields -2.03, 32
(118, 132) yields -2.97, 34.6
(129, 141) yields -2.98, 36.4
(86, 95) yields 1.45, 22.2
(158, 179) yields -4.73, 38.3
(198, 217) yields -2.47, 38.1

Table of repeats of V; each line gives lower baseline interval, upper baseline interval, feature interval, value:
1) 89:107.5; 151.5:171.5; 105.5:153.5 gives -0.07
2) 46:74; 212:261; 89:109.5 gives 0.03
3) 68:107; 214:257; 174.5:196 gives -0.21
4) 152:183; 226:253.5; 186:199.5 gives -0.17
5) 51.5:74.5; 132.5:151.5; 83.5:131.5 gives 0.10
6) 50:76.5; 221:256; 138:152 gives -0.22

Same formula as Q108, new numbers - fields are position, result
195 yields 40.8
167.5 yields 39.7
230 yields 33.8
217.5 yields 35.4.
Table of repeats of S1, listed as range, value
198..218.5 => 37.9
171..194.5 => 38.3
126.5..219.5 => 37.8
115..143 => 35.3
